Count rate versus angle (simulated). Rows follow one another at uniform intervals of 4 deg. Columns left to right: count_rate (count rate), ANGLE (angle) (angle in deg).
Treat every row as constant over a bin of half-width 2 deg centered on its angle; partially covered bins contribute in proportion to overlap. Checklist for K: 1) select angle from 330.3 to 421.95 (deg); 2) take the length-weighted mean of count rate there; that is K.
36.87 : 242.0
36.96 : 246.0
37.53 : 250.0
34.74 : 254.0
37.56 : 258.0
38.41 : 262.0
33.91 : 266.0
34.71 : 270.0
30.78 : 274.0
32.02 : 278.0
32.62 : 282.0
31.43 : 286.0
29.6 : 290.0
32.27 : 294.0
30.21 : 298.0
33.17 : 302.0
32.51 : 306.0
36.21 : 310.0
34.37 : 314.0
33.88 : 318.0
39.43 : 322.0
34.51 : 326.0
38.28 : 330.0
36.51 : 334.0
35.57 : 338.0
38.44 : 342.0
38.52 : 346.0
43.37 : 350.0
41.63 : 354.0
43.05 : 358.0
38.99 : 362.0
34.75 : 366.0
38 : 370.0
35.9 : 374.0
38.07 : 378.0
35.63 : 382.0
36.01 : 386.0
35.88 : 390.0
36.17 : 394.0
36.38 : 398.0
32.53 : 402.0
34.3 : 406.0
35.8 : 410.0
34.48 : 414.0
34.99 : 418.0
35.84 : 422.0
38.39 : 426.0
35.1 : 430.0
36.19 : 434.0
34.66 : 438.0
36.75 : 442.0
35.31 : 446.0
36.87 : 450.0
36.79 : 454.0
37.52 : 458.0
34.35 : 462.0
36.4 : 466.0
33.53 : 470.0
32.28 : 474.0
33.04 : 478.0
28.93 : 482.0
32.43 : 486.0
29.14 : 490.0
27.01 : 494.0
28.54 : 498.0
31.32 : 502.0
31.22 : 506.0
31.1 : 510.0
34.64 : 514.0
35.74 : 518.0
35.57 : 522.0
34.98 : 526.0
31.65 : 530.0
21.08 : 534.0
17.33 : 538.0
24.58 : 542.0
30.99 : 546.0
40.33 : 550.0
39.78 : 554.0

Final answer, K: 37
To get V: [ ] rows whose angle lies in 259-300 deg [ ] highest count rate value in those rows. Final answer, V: 38.41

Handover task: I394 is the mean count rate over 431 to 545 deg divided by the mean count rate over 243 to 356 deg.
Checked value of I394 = 0.91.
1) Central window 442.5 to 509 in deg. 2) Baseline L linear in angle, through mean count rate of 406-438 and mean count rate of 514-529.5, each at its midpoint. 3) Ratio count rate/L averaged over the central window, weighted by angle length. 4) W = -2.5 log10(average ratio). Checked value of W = 0.08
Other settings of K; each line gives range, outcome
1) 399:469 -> 35.6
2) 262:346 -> 34.2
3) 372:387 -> 36.4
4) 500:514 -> 31.7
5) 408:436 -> 35.8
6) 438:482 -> 35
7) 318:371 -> 38.4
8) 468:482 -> 32.4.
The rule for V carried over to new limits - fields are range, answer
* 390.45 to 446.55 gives 38.39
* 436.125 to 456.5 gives 36.87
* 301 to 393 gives 43.37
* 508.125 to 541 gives 35.74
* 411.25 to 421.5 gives 34.99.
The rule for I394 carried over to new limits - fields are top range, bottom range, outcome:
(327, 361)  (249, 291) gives 1.16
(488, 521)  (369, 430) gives 0.87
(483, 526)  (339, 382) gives 0.82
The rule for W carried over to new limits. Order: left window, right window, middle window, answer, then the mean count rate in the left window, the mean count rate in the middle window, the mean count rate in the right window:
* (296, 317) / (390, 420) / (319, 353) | -0.13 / 33.3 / 38.1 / 35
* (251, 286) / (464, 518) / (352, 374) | -0.18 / 34.3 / 39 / 31.7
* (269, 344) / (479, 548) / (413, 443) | -0.14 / 34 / 35.8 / 29.8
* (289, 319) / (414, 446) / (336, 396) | -0.11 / 32.8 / 38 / 35.9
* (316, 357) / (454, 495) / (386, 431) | 0.00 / 38.1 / 35.5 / 32.8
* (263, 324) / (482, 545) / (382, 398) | -0.14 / 33.2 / 36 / 29.7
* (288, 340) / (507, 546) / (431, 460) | -0.15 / 34.3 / 36.3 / 29.7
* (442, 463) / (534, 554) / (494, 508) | 0.08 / 36.3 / 29.9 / 28.7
